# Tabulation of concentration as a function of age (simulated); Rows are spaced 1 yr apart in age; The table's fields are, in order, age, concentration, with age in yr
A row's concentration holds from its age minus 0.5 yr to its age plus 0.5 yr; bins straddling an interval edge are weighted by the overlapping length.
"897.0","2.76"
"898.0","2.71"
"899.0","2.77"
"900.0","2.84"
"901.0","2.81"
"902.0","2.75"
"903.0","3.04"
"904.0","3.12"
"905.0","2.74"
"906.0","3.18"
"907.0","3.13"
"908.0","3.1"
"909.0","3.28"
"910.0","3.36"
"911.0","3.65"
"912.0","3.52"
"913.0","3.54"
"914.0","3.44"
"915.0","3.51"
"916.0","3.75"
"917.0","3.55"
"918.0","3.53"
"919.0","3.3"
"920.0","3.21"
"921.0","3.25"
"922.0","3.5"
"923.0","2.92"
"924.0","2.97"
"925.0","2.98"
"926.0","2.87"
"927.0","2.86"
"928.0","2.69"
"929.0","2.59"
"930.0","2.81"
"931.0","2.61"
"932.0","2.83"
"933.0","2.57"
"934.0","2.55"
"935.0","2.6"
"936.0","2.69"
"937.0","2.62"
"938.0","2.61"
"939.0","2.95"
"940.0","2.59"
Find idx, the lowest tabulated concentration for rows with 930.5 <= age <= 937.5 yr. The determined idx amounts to 2.55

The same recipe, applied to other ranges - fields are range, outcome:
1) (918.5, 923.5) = 2.92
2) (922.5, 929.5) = 2.59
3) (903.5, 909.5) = 2.74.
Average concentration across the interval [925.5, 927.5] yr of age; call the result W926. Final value 2.87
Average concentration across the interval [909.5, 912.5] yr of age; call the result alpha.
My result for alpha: 3.51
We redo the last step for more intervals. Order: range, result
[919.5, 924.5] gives 3.17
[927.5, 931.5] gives 2.67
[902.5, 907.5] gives 3.04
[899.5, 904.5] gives 2.91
